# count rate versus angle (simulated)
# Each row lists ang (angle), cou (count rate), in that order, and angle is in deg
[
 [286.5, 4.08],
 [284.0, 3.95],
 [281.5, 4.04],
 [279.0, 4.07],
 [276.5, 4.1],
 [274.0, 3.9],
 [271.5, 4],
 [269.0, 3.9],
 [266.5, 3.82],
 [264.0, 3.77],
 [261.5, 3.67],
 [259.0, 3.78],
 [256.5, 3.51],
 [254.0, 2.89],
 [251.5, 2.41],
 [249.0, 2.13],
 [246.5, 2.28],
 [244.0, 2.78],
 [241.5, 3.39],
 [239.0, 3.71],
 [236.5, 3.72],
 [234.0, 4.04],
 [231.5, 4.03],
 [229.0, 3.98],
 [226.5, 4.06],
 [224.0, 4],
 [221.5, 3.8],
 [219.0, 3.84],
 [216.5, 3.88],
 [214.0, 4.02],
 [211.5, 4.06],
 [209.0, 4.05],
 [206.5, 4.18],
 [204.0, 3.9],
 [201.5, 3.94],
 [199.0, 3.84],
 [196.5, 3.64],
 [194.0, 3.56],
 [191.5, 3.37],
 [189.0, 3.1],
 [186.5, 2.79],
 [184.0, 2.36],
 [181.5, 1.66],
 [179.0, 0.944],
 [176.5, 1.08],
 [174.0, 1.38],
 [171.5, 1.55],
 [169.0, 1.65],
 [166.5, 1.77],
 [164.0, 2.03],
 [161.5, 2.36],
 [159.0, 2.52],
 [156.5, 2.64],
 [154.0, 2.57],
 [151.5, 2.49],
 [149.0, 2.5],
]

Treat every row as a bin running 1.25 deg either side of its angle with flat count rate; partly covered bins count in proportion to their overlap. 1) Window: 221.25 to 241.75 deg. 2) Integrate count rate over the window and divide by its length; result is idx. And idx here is 3.88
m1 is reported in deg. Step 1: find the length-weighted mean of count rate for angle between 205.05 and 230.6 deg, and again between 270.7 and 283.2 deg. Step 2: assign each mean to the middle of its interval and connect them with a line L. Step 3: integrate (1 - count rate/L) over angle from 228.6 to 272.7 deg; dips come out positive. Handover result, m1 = 6.4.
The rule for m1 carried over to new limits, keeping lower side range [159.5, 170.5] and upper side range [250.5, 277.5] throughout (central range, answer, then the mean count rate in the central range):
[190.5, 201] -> -4.80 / 3.63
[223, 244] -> -4.70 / 3.8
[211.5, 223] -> -4.30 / 3.91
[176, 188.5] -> 2.19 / 1.89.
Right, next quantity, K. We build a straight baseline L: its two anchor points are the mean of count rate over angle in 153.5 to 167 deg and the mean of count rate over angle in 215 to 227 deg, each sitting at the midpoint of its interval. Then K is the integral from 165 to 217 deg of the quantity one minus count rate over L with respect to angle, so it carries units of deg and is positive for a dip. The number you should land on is 5.7 deg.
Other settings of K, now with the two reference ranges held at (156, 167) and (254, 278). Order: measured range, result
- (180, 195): -0.6 deg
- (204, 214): -3.7 deg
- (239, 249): 1.8 deg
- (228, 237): -1.8 deg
